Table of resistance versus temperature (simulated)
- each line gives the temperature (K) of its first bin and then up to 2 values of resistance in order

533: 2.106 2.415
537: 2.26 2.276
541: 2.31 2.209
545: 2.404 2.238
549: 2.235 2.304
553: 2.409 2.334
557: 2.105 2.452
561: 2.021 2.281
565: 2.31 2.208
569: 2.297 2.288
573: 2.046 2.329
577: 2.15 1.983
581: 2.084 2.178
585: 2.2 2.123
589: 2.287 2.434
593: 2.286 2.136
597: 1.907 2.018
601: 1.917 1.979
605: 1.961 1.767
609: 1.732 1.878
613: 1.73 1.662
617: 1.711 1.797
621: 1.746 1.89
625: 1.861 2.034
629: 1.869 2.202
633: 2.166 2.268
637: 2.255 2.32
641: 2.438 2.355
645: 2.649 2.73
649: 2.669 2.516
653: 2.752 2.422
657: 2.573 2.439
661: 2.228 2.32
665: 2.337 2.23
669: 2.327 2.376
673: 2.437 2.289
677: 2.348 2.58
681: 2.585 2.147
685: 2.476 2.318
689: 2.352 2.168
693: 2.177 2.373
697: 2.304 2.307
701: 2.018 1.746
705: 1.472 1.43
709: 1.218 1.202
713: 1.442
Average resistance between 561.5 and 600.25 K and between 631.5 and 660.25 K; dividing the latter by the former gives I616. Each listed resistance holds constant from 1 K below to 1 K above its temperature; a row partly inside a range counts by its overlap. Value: 1.13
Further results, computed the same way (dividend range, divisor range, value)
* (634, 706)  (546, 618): 1.11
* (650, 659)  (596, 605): 1.30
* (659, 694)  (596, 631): 1.26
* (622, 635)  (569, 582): 0.94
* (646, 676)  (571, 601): 1.14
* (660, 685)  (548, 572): 1.04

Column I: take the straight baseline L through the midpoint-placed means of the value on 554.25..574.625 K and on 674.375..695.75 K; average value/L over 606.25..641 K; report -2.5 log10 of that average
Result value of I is 0.175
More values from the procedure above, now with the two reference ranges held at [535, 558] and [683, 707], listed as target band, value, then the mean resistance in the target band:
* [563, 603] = 0.040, 2.17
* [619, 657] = -0.046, 2.28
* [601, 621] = 0.223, 1.8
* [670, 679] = -0.115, 2.39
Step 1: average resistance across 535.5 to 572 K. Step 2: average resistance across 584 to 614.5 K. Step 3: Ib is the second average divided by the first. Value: 0.89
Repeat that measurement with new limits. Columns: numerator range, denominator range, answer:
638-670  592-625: 1.31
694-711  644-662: 0.71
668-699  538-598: 1.05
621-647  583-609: 1.06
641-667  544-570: 1.09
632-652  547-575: 1.08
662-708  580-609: 1.07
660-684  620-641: 1.13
